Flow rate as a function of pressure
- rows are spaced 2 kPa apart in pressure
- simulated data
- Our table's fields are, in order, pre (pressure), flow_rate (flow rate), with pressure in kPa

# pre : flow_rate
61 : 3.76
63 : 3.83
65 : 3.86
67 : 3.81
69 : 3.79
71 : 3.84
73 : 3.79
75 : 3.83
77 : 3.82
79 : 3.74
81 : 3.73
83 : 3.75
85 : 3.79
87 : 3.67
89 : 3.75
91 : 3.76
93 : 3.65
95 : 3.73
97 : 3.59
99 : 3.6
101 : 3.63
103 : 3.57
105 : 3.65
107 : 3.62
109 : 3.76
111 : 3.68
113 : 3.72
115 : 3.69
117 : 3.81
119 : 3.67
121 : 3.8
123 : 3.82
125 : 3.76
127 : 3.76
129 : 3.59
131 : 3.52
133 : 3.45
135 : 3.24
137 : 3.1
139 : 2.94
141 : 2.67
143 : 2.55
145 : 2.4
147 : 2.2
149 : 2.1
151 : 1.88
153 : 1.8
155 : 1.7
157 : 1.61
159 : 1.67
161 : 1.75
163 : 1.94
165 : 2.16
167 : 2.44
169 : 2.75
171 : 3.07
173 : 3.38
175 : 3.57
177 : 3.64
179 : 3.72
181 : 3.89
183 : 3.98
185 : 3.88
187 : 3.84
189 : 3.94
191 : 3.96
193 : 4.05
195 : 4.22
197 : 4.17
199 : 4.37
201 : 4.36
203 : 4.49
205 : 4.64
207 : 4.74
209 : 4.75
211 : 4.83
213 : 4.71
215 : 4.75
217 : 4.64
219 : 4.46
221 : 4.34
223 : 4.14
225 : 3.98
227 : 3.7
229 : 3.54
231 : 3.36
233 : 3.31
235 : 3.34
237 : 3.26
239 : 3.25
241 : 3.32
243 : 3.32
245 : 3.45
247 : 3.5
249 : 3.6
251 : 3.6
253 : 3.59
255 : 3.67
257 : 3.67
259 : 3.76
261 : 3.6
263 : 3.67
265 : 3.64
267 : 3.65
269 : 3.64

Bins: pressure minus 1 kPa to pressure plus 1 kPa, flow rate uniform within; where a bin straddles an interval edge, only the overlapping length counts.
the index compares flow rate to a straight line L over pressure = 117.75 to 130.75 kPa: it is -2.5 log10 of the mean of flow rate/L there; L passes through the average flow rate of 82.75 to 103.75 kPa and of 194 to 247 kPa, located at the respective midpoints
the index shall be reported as 0.01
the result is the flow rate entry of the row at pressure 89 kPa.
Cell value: 3.75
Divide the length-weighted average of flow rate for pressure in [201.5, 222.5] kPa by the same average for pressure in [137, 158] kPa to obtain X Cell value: 2.07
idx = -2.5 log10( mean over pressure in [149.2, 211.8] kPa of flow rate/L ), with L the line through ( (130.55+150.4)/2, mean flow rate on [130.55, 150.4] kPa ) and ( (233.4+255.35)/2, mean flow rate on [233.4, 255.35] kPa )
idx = -0.10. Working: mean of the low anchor 2.78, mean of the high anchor 3.44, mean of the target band 3.37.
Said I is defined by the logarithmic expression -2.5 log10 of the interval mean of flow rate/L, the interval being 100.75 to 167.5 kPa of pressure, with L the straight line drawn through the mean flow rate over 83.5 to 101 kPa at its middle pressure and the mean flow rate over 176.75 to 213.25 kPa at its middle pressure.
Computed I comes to 0.30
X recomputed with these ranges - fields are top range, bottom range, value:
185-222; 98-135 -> 1.20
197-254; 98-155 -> 1.24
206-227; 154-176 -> 1.90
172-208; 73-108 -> 1.09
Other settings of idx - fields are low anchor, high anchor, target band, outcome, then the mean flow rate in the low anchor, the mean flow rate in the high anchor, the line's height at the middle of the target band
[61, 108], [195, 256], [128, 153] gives 0.353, 3.73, 3.98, 3.83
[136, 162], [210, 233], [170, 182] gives -0.206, 2.18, 4.18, 2.93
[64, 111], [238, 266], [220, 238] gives -0.028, 3.73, 3.55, 3.57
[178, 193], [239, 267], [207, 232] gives -0.150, 3.9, 3.56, 3.73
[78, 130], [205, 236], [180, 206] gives -0.017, 3.7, 4.19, 4.07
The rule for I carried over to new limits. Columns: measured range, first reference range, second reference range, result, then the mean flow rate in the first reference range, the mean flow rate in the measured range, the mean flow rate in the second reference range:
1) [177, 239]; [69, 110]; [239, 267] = -0.14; 3.72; 4.09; 3.56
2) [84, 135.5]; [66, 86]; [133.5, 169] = -0.19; 3.79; 3.67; 2.28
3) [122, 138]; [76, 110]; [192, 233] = 0.10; 3.69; 3.53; 4.29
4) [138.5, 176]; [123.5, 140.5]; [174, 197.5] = 0.48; 3.41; 2.34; 3.9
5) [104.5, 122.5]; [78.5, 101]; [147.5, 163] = -0.23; 3.7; 3.72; 1.81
